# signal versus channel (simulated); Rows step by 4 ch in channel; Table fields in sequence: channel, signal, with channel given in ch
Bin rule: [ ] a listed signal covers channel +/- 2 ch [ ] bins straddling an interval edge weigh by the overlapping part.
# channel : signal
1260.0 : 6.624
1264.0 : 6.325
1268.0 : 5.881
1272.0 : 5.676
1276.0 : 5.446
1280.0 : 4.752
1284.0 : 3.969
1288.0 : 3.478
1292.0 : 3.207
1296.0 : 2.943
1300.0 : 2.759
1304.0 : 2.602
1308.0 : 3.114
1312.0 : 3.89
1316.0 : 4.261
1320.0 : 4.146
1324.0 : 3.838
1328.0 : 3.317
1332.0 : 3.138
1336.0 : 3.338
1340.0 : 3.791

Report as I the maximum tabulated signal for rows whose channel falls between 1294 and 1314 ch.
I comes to 3.89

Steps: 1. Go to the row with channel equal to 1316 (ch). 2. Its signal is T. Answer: 4.261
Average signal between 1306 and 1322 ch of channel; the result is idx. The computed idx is 3.85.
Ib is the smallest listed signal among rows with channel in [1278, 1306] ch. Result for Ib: 2.602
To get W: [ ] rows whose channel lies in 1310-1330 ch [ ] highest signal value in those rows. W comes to 4.261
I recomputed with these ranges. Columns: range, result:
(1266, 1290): 5.881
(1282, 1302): 3.969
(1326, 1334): 3.317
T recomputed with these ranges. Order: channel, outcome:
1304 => 2.602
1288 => 3.478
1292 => 3.207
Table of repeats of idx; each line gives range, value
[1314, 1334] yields 3.74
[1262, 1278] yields 5.83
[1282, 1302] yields 3.27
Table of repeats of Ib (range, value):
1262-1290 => 3.478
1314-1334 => 3.138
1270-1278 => 5.446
